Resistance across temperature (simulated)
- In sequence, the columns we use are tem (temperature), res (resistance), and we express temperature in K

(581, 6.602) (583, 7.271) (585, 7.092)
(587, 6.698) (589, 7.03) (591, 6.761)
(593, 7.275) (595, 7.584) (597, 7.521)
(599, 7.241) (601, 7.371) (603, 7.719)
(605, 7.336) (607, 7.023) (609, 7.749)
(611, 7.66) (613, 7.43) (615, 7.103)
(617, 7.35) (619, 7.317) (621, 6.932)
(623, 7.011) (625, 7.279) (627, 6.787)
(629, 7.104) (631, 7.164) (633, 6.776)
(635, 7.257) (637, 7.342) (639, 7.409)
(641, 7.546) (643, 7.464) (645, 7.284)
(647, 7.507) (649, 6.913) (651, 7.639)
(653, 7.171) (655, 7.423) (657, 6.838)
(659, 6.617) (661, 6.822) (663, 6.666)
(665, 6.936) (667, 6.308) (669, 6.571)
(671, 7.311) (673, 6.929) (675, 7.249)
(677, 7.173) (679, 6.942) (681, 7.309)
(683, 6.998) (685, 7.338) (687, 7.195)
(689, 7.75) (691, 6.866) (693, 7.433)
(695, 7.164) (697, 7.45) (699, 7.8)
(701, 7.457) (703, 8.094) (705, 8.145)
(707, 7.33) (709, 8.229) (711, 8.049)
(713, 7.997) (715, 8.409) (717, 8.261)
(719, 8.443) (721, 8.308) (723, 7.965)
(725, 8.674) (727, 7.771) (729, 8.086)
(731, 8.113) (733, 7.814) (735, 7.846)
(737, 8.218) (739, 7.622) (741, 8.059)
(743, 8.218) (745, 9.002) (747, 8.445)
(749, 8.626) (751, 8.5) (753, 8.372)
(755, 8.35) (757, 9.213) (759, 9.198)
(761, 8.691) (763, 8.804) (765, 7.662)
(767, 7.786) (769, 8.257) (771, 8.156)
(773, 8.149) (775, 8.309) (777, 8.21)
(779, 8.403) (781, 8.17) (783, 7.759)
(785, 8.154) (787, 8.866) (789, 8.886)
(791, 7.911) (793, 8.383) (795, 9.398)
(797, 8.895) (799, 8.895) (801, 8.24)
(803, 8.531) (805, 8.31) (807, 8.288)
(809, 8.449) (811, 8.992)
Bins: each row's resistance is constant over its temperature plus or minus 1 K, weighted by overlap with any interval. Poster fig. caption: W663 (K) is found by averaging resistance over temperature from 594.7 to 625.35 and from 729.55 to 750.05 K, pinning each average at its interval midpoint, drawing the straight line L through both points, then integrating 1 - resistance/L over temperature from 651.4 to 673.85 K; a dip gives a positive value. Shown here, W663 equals 2.3 K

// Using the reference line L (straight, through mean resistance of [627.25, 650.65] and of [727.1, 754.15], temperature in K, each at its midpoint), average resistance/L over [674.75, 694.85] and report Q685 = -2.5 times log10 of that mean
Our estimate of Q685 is 0.07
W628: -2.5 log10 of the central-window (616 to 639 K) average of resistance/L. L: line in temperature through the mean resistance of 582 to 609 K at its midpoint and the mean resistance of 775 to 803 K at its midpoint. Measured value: 0.05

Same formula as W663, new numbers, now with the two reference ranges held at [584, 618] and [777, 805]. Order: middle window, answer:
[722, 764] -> -0.9 K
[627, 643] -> 0.6 K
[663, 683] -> 2.0 K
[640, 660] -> 0.9 K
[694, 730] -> 0.0 K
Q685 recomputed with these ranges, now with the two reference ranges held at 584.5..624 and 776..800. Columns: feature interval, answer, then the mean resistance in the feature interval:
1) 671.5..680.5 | 0.09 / 7.1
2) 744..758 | -0.05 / 8.64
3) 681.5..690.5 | 0.07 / 7.29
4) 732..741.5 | 0.03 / 7.9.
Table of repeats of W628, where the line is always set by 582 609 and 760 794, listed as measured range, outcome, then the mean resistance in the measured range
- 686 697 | 0.07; 7.3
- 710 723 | -0.04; 8.22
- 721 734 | -0.01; 8.09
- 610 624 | 0.02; 7.26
